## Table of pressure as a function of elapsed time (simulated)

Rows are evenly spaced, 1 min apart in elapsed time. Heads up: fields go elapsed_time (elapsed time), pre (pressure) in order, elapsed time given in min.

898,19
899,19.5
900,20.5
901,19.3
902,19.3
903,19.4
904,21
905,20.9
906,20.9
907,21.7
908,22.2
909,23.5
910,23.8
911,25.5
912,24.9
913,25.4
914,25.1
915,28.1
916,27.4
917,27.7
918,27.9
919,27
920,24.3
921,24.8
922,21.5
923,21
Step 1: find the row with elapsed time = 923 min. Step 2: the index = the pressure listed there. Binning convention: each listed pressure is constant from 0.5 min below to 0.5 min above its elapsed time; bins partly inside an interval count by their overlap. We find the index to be 21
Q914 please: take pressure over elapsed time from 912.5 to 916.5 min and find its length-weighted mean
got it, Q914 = 26.5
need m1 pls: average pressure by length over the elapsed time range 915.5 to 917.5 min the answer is 27.5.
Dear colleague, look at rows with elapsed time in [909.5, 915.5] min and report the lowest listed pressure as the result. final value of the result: 23.8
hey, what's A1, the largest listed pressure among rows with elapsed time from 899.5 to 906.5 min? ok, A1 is 21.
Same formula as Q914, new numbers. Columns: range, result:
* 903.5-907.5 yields 21.1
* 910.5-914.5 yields 25.2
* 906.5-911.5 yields 23.3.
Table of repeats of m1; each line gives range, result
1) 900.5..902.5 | 19.3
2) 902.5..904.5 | 20.2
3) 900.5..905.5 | 20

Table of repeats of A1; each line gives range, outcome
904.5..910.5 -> 23.8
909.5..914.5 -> 25.5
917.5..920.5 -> 27.9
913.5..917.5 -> 28.1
